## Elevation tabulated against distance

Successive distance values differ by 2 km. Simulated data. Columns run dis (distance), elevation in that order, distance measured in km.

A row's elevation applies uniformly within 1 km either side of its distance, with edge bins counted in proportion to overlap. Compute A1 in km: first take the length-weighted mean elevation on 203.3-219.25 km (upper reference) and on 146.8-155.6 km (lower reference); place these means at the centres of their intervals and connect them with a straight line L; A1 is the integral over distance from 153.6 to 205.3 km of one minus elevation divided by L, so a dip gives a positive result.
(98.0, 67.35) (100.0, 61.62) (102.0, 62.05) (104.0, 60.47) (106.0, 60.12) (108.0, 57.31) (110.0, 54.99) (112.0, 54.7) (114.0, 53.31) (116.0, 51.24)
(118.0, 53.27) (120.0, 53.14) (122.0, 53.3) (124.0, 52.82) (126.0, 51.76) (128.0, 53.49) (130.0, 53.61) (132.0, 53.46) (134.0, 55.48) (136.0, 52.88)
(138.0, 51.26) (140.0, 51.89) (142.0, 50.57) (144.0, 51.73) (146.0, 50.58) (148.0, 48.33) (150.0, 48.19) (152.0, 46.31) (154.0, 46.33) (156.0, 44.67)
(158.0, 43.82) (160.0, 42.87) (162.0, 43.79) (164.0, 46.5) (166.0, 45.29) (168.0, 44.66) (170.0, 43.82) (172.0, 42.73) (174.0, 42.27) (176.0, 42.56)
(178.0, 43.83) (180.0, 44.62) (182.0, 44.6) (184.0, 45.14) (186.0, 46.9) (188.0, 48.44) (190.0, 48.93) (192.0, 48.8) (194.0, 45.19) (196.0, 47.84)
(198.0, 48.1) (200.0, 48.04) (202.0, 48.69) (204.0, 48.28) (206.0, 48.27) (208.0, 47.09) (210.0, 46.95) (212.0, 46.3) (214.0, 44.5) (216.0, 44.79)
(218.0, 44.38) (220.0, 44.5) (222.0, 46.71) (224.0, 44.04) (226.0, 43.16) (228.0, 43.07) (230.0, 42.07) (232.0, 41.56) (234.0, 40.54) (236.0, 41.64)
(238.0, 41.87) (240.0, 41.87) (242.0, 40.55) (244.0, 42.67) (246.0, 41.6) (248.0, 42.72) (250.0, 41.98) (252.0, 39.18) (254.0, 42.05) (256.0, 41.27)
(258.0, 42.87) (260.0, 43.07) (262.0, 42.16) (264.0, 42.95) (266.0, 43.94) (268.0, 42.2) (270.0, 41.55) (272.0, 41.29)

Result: 1.2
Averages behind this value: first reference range 47.2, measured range 45.6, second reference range 46.3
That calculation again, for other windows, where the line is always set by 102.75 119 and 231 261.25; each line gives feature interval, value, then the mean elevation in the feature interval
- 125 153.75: 0.9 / 51.3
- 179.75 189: 0.4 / 46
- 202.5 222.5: -0.5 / 46.2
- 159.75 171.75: 1.3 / 44.5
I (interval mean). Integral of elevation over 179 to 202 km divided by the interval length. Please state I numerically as 47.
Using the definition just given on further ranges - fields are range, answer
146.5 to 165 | 45.8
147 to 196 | 45.4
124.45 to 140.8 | 53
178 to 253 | 44.7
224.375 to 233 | 42.6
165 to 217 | 46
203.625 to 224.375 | 46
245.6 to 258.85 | 41.7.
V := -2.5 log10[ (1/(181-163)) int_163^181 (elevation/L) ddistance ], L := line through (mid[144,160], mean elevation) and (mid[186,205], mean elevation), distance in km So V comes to 0.08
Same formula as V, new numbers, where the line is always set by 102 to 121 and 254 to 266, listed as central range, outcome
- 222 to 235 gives 0.065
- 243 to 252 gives 0.045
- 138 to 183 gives 0.121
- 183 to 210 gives 0.012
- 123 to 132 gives 0.027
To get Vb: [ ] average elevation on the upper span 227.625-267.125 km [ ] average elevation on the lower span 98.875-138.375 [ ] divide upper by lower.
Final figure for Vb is 0.8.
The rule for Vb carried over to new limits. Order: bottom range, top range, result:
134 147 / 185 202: 0.92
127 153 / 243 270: 0.82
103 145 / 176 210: 0.87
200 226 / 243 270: 0.91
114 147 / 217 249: 0.81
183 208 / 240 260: 0.88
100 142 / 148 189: 0.82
